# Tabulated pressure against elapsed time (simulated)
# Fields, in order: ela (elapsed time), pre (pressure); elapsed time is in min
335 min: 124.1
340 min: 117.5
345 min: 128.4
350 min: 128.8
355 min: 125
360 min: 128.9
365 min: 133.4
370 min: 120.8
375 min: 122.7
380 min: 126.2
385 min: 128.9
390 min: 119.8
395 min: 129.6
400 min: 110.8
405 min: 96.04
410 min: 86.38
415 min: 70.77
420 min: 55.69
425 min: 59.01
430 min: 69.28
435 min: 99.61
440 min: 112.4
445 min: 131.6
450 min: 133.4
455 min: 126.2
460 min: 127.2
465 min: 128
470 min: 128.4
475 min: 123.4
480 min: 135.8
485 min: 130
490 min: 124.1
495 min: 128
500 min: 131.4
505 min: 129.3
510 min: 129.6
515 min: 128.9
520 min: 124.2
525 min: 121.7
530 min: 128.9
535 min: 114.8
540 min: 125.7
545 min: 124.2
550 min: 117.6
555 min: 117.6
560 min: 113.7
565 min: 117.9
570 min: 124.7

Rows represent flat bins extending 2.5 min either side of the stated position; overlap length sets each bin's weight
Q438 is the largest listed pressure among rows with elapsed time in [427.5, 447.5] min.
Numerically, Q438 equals 131.6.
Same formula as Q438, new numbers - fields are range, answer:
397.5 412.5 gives 110.8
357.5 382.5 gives 133.4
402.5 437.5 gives 99.61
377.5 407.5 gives 129.6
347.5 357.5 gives 128.8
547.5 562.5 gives 117.6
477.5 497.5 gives 135.8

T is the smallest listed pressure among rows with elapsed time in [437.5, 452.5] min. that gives 112.4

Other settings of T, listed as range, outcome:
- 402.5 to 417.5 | 70.77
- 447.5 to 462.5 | 126.2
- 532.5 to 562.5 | 113.7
